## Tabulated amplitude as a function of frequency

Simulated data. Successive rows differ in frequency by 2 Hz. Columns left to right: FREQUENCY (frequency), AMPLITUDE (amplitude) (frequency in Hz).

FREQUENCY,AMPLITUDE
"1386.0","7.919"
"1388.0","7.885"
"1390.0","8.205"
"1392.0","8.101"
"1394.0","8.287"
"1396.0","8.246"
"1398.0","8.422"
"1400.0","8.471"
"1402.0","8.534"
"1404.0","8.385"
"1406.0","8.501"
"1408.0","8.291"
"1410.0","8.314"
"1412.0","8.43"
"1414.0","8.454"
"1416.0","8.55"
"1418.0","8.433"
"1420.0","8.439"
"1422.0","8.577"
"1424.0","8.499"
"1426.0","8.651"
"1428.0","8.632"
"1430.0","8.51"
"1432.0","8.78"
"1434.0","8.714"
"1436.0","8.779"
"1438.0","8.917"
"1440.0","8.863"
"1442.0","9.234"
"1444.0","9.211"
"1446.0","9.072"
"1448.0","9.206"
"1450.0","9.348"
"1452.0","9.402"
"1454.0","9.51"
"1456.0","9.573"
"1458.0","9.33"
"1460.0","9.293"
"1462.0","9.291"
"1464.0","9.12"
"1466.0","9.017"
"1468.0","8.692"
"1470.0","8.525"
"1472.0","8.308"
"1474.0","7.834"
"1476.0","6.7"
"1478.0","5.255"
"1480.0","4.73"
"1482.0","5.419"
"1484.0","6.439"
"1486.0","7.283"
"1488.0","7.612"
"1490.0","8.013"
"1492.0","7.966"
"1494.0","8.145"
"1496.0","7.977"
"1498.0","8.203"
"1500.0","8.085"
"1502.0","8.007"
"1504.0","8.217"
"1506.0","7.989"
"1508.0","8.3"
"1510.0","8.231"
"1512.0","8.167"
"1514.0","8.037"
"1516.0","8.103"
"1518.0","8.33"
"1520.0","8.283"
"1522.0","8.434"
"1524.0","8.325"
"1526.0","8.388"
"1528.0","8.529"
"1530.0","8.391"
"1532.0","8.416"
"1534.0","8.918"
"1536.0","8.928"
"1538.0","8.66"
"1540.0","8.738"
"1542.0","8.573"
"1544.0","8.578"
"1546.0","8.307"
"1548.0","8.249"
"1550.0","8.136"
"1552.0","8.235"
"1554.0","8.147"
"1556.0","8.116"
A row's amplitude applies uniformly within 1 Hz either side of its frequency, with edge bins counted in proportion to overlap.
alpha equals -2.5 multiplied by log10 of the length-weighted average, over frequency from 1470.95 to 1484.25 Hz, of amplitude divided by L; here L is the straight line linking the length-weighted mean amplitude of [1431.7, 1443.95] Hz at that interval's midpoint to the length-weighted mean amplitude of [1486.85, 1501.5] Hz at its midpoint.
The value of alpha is 0.28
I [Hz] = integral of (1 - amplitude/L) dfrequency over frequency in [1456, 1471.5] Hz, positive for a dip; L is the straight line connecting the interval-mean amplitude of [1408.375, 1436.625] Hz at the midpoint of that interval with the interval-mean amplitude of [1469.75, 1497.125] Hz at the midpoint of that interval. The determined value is -2.99 Hz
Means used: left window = 8.55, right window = 7.12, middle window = 9.05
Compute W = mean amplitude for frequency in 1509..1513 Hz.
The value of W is 8.2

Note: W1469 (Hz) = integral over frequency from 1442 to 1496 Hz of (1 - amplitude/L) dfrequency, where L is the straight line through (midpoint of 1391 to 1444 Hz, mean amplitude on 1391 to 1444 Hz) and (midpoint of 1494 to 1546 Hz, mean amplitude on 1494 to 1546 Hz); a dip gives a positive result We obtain 1.7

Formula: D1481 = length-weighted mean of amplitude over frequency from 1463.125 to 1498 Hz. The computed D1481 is 7.49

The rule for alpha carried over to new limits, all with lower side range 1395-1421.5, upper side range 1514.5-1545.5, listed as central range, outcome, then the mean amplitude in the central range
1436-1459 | -0.10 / 9.22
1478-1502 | 0.18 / 7.21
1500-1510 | 0.05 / 8.13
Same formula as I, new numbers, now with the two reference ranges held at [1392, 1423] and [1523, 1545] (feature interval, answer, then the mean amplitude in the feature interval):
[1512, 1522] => 0.4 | 8.21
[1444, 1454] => -1.0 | 9.28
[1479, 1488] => 2.5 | 6.15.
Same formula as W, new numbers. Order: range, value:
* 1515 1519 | 8.22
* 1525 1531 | 8.44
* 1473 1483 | 5.99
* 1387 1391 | 8.04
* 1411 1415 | 8.44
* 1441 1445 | 9.22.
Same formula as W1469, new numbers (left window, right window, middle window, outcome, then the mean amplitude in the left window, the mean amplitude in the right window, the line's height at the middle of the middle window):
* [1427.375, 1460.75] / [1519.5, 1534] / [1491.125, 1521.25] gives 1.60 Hz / 9.08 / 8.44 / 8.6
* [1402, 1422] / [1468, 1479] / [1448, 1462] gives -2.97 Hz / 8.44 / 7.45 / 7.75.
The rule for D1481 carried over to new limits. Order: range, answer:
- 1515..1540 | 8.49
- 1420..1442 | 8.71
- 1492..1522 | 8.15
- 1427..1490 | 8.34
